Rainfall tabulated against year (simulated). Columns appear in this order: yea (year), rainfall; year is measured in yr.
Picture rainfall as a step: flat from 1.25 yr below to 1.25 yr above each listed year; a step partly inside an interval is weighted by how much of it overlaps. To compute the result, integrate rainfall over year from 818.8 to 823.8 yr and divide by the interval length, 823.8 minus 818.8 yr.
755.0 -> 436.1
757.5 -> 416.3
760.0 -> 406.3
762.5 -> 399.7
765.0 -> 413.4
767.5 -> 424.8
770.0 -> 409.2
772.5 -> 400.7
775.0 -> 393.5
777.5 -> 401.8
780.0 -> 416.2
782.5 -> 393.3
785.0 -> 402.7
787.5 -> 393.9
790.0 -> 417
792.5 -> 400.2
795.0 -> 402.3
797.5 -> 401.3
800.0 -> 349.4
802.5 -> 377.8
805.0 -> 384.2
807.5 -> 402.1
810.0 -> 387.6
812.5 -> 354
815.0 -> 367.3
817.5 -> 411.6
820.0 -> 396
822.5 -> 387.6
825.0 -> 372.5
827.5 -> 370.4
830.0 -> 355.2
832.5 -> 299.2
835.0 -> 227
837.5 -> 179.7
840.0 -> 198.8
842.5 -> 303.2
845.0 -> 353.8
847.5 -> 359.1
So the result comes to 392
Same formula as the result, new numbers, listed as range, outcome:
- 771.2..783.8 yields 401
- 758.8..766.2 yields 406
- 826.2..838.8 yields 286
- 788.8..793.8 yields 408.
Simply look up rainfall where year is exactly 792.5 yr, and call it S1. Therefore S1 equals 400.2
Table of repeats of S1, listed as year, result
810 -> 387.6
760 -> 406.3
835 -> 227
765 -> 413.4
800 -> 349.4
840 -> 198.8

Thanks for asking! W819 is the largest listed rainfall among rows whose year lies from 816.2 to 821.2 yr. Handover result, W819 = 411.6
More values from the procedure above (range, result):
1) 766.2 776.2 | 424.8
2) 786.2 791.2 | 417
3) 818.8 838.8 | 396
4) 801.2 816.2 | 402.1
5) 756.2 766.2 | 416.3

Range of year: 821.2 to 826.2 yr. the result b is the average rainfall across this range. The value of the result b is 380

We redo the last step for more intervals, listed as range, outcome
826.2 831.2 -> 363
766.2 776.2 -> 407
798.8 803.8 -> 364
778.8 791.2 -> 405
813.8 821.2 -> 392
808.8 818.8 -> 380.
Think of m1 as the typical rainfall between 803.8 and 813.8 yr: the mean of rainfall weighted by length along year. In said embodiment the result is 382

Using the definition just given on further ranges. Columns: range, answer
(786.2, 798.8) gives 403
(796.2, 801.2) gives 376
